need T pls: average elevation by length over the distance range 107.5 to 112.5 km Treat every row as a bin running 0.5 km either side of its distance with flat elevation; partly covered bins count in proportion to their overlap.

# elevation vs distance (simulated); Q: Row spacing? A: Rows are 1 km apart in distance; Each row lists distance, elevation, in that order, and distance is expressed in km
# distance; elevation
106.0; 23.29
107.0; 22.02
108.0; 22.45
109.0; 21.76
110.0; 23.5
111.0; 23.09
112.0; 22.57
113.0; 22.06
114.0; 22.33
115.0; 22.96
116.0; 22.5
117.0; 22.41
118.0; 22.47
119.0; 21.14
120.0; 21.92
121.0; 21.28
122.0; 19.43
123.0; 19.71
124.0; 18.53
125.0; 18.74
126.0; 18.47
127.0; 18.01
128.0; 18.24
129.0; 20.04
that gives 22.7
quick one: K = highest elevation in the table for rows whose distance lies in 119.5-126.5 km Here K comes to 21.92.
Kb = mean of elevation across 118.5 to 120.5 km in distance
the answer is 21.5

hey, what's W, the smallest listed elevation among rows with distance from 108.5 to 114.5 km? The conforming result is 21.76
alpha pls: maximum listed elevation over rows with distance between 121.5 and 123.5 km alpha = 19.71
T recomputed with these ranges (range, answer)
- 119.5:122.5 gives 20.9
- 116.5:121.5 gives 21.8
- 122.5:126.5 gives 18.9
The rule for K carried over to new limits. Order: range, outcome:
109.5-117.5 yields 23.5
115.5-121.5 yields 22.5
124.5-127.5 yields 18.74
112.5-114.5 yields 22.33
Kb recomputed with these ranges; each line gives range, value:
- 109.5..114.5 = 22.7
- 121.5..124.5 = 19.2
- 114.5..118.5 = 22.6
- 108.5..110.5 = 22.6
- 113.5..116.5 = 22.6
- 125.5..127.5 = 18.2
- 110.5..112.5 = 22.8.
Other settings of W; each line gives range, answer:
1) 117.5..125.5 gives 18.53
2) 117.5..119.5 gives 21.14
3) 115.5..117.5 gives 22.41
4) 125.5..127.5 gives 18.01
